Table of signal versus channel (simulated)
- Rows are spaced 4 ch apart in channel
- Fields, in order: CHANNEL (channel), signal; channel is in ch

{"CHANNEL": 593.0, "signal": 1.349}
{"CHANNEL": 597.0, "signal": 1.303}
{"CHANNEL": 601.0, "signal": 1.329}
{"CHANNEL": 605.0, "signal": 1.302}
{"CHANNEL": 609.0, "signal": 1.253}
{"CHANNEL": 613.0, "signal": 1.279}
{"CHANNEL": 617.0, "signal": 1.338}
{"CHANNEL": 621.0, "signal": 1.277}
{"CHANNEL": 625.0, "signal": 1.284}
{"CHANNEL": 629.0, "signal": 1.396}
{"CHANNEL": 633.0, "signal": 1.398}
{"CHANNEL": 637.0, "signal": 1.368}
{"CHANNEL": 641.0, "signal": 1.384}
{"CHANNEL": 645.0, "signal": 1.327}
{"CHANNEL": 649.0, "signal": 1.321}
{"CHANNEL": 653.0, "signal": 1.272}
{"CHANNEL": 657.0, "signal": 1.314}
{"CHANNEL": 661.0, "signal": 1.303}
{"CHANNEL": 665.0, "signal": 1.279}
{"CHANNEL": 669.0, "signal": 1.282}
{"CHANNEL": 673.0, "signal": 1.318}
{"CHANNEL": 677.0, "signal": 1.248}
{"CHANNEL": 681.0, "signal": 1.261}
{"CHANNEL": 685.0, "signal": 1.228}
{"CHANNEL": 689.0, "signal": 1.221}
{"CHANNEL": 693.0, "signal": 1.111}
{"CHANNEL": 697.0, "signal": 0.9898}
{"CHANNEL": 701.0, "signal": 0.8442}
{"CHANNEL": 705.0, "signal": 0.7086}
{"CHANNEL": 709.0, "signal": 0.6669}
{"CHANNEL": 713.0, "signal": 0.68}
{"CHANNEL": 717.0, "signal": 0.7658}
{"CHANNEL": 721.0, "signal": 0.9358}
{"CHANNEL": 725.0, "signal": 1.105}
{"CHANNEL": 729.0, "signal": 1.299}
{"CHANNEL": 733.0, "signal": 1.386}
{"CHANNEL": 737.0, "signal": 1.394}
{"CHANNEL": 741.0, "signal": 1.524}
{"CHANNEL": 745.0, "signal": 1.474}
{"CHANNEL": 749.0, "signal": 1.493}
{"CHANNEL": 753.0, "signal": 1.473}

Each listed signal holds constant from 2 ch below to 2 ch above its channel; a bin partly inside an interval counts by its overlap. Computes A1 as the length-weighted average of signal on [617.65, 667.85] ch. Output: 1.33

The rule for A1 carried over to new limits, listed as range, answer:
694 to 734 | 0.931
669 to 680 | 1.28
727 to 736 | 1.35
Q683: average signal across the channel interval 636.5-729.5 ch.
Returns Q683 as 1.13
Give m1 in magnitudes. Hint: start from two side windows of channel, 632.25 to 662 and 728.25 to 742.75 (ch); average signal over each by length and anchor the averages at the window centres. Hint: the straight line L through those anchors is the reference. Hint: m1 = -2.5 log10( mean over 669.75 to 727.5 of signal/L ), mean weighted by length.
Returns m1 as 0.33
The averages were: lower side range 1.33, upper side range 1.41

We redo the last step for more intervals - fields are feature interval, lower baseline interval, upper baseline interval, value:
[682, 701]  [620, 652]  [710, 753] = 0.14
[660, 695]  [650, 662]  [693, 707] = -0.15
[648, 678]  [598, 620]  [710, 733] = -0.13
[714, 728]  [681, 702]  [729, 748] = 0.36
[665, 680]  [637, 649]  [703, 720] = -0.19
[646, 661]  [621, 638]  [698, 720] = -0.12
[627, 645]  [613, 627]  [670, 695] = -0.08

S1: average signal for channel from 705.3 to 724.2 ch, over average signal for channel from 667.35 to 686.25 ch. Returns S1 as 0.6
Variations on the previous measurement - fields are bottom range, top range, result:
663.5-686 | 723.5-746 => 1.07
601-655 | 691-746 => 0.80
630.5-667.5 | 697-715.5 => 0.57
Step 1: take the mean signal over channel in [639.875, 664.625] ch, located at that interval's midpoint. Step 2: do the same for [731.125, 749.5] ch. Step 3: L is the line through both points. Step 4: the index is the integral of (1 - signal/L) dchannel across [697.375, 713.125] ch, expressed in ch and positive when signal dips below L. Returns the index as 7.2 ch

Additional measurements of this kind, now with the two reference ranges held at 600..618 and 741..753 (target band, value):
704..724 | 9.3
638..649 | 0.0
